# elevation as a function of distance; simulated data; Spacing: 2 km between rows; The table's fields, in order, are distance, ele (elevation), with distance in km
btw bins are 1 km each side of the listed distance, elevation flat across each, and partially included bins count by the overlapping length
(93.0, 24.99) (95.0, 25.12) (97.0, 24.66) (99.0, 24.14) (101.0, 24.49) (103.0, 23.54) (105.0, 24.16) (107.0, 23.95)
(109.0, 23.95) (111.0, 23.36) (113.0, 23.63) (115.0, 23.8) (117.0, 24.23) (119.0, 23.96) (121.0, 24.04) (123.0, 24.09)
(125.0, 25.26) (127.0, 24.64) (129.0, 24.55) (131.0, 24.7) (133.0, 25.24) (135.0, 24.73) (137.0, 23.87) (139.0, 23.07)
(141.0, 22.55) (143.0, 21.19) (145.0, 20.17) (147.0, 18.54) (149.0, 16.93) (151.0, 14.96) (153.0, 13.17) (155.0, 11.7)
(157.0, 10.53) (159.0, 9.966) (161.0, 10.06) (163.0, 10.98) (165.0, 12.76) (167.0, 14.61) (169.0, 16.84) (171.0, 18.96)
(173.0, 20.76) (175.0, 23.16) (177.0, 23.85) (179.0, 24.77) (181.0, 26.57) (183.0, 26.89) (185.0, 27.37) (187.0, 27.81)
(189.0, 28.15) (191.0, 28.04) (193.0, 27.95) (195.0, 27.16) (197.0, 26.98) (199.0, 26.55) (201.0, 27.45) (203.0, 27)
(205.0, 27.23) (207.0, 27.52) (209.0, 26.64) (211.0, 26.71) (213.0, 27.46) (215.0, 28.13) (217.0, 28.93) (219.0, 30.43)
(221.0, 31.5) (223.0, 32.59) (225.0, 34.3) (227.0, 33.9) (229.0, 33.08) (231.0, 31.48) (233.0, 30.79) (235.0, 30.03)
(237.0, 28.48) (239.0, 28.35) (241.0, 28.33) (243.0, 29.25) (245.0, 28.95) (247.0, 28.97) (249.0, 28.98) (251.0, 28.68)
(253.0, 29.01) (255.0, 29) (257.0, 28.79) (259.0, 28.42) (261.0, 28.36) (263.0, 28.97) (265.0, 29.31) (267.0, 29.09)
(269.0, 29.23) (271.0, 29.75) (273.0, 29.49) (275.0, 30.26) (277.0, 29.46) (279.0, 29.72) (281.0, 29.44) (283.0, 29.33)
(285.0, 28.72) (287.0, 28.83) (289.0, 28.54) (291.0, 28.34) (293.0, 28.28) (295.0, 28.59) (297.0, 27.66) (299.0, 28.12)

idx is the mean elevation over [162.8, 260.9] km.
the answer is 27.1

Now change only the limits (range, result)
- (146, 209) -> 21.2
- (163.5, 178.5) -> 18.7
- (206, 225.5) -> 29.3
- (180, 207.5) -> 27.3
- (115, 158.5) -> 21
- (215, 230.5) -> 31.8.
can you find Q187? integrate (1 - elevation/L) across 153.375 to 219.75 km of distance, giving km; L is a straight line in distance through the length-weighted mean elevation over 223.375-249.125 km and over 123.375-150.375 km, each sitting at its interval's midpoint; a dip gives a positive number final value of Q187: 9.8 km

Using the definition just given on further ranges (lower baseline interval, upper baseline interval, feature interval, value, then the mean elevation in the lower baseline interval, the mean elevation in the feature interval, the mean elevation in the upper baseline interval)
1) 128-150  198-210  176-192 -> -0.7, 22.3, 26.7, 27.1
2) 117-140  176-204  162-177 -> 5.0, 24.4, 17.3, 26.9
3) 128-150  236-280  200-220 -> -1.1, 22.3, 27.8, 29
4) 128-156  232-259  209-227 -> -2.2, 20.4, 30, 29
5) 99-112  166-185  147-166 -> 8.4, 23.9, 12.7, 22.1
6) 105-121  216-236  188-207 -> 1.5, 23.9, 27.4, 31.7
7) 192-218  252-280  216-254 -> -2.8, 27.4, 30.3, 29.2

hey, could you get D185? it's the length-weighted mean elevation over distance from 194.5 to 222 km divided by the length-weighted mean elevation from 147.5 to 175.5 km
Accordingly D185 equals 1.9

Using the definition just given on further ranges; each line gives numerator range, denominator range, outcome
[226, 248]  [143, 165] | 2.15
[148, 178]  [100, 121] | 0.64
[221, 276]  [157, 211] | 1.31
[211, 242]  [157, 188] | 1.57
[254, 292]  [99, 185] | 1.39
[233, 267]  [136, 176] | 1.73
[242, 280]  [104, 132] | 1.21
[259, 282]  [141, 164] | 1.99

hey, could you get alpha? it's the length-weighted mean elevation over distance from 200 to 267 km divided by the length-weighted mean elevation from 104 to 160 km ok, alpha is 1.38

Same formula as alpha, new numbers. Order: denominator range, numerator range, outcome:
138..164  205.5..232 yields 1.92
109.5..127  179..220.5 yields 1.14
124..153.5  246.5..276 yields 1.34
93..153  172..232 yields 1.22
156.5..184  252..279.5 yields 1.62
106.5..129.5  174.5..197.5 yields 1.10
